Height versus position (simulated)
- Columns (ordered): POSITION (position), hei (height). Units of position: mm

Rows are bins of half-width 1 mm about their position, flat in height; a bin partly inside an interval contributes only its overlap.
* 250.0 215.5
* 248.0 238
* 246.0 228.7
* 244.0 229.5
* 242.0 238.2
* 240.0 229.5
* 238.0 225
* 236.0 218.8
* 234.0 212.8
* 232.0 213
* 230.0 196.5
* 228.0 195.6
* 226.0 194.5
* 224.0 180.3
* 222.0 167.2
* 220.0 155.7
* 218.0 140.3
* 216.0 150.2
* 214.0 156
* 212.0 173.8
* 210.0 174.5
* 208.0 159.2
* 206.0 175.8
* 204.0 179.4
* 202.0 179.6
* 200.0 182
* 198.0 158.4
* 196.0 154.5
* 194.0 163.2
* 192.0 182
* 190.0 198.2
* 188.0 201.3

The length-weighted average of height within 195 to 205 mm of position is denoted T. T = 171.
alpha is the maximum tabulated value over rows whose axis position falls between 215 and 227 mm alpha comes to 194.5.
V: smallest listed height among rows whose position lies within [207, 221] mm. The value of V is 140.3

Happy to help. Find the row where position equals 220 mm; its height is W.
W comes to 155.7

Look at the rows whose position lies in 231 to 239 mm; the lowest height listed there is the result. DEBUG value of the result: 212.8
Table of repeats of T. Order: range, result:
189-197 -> 174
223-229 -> 190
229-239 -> 213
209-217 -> 164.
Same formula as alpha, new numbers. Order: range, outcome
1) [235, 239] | 225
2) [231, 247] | 238.2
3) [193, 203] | 182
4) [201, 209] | 179.6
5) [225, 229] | 195.6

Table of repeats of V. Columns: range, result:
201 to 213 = 159.2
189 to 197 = 154.5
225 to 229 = 194.5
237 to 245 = 225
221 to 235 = 167.2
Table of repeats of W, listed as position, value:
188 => 201.3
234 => 212.8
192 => 182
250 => 215.5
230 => 196.5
